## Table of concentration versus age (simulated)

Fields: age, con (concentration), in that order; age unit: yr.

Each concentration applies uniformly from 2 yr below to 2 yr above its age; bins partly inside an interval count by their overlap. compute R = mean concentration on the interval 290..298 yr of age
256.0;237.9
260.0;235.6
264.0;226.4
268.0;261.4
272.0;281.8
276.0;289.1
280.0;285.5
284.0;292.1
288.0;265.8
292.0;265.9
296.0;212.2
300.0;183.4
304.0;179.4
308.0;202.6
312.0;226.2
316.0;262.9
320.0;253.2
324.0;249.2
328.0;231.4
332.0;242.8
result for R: 239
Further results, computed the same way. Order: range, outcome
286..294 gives 266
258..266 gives 231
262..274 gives 257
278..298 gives 264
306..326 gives 239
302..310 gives 191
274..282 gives 287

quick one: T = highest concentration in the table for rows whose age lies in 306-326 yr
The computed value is 262.9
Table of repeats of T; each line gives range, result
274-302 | 292.1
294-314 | 226.2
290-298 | 265.9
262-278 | 289.1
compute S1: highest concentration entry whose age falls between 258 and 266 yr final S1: 235.6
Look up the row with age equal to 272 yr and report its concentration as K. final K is 281.8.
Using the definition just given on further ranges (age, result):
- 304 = 179.4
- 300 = 183.4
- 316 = 262.9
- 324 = 249.2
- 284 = 292.1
